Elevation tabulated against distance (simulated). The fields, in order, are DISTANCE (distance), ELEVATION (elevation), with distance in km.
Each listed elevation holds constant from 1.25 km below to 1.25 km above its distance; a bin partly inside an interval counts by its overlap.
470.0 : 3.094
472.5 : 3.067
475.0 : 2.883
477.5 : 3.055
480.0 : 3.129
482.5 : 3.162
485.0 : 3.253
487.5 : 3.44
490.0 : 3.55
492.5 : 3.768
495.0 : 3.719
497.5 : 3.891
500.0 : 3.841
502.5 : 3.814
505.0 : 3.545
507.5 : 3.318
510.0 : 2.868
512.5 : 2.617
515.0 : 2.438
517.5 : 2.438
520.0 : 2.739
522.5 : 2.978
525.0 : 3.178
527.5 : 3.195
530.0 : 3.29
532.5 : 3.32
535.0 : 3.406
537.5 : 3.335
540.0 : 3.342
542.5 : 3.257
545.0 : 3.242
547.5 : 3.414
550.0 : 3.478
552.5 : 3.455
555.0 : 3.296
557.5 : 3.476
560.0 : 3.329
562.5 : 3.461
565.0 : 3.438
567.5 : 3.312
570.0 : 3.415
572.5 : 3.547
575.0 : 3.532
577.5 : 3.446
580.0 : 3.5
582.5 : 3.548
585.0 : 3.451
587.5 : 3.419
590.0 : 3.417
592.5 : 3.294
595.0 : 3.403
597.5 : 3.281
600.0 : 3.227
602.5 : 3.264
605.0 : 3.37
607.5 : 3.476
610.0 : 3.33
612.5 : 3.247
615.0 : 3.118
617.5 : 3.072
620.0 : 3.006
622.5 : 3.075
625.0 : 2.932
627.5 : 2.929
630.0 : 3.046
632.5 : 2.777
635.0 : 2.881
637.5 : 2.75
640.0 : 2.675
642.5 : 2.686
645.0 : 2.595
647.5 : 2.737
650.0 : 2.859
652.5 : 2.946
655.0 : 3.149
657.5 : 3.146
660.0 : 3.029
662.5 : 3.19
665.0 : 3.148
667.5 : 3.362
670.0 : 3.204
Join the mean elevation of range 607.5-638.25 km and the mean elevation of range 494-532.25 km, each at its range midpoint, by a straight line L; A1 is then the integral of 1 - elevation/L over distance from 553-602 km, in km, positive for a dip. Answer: -4.9 km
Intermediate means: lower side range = 3.19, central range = 3.41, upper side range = 3.04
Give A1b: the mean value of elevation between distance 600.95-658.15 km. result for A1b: 3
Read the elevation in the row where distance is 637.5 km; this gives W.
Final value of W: 2.75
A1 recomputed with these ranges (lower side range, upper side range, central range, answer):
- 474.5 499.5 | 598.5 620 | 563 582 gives -0.9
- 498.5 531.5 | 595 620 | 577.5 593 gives -1.1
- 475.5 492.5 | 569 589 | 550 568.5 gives 0.2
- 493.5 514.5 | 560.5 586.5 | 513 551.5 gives 3.5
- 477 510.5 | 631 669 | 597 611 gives -1.1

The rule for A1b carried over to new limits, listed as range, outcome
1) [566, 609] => 3.41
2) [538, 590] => 3.42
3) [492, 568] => 3.29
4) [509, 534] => 2.91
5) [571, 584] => 3.51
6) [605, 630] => 3.14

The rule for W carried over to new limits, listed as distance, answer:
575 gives 3.532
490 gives 3.55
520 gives 2.739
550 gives 3.478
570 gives 3.415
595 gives 3.403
